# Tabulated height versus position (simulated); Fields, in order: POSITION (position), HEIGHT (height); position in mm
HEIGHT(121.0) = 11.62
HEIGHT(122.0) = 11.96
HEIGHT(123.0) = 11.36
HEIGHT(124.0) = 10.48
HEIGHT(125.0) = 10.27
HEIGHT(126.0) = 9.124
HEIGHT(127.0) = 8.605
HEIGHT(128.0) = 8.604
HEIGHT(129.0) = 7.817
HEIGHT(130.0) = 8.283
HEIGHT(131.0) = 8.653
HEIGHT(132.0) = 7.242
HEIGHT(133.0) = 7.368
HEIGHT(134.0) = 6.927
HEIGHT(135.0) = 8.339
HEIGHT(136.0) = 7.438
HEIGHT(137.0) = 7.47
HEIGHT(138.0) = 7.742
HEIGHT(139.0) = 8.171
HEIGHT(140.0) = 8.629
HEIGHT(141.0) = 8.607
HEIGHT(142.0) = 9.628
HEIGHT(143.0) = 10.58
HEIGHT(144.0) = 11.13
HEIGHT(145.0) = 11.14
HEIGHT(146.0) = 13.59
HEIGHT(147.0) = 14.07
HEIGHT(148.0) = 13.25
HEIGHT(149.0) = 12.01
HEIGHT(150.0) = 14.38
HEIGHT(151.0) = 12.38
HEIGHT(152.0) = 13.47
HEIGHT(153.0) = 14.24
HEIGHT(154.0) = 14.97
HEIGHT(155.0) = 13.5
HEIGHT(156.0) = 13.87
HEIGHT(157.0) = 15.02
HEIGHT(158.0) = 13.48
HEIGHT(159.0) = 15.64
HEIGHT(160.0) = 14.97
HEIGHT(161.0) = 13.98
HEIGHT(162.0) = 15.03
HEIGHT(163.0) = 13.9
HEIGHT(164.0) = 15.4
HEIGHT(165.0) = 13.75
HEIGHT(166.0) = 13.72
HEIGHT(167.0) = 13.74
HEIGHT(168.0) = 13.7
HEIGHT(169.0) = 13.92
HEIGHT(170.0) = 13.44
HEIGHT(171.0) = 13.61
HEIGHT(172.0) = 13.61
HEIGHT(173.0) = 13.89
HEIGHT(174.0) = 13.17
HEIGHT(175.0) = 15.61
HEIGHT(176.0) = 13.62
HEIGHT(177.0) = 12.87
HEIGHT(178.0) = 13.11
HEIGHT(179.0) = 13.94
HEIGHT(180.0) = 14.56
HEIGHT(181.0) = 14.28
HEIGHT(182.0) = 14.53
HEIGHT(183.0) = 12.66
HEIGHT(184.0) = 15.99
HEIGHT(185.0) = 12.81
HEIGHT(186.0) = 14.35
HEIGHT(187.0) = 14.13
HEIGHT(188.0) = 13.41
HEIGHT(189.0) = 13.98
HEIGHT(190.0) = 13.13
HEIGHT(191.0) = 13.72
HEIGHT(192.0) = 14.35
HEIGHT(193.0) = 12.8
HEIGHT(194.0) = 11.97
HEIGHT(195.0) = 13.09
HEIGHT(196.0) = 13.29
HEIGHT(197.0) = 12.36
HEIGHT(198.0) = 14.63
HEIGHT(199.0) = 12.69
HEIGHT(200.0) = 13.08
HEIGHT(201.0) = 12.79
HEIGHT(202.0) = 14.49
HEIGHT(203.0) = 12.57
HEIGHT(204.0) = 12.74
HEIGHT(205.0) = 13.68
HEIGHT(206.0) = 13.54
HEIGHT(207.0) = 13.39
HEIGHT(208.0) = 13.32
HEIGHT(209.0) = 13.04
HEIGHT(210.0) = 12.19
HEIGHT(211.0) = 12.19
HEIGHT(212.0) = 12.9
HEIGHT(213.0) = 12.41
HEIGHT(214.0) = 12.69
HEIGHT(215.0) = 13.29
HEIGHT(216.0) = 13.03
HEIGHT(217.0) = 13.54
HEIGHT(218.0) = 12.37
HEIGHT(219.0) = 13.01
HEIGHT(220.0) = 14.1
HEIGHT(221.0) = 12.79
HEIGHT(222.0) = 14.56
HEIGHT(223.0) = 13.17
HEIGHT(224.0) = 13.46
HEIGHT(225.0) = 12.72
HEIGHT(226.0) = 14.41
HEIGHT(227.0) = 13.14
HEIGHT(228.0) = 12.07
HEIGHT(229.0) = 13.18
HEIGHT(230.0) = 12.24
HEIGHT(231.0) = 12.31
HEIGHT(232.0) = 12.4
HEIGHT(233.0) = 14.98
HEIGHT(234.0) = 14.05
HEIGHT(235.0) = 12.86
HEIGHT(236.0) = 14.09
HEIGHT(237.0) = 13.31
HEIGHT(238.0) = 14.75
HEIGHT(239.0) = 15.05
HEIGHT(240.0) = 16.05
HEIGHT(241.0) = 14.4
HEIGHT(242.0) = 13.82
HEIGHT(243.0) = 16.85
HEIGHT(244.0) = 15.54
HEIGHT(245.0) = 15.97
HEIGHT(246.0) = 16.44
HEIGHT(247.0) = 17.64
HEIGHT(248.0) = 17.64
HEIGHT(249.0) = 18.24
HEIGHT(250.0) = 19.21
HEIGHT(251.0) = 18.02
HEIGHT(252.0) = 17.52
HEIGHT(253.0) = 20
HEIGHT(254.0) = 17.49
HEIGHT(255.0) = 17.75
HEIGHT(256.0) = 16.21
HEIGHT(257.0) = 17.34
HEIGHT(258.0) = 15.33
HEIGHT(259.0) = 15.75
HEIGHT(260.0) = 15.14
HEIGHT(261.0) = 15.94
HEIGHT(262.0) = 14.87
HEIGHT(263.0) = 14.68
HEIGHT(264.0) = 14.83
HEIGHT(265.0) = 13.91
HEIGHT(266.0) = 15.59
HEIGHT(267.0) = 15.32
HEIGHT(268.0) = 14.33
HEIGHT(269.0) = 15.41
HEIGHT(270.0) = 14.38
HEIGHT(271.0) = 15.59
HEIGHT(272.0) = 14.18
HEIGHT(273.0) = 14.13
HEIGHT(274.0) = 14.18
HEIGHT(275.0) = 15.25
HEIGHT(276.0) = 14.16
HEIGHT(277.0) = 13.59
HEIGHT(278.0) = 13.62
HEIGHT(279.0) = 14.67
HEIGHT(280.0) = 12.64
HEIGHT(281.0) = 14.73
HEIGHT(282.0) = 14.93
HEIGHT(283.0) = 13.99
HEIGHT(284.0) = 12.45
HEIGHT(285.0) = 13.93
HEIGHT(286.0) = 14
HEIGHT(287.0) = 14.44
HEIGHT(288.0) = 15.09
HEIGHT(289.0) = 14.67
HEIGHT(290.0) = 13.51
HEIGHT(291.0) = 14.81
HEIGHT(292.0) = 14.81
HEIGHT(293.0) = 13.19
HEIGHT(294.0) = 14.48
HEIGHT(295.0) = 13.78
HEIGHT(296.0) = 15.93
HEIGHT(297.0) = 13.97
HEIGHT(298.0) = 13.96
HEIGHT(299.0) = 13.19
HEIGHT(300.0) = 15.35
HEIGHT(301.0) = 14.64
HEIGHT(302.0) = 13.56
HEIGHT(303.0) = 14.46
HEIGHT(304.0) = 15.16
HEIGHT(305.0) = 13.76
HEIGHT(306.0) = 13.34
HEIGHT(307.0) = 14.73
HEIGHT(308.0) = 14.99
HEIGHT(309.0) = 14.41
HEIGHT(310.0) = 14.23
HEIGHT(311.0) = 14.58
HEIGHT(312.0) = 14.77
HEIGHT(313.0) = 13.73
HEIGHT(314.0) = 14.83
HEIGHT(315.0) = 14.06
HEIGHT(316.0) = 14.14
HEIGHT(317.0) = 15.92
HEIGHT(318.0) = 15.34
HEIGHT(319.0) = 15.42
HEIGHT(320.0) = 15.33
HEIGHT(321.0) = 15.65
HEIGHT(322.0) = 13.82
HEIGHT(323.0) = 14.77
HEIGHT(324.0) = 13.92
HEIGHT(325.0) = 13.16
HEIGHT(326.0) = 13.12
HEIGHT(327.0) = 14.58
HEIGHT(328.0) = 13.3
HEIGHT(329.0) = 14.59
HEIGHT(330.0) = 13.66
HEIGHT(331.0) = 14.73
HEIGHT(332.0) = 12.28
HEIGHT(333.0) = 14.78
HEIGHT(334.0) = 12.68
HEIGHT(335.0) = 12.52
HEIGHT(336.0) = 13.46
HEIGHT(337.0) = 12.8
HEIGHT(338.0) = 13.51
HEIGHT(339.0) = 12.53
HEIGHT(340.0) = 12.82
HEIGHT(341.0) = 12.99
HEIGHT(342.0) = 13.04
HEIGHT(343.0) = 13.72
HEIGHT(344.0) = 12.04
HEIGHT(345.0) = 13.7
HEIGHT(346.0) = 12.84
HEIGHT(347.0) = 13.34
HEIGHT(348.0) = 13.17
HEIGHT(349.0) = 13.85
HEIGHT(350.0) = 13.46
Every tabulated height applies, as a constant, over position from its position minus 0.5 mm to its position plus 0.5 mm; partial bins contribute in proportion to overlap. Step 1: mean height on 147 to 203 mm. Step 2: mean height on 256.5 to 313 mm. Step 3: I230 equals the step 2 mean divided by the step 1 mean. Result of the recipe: 1.05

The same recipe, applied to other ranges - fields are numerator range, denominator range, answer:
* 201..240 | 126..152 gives 1.36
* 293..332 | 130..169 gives 1.21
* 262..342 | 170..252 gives 1.02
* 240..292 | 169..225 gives 1.15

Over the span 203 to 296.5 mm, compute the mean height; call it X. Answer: 14.5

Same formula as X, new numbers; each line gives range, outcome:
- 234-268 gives 15.9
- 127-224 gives 12.6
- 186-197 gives 13.4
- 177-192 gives 13.9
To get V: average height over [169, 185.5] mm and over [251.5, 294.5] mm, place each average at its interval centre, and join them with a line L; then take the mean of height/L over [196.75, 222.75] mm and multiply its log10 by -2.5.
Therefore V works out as 0.09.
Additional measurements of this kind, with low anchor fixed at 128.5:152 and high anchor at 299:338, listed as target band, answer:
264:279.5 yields -0.12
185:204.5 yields -0.19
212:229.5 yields -0.12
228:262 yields -0.25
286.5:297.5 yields -0.07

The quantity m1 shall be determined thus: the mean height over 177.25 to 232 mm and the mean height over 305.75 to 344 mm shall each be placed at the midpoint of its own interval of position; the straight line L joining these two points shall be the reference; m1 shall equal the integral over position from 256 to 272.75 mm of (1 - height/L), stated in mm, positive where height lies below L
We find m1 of -1.9 mm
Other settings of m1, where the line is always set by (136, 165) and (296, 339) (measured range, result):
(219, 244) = -0.97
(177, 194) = -1.29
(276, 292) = -0.31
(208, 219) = 0.25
